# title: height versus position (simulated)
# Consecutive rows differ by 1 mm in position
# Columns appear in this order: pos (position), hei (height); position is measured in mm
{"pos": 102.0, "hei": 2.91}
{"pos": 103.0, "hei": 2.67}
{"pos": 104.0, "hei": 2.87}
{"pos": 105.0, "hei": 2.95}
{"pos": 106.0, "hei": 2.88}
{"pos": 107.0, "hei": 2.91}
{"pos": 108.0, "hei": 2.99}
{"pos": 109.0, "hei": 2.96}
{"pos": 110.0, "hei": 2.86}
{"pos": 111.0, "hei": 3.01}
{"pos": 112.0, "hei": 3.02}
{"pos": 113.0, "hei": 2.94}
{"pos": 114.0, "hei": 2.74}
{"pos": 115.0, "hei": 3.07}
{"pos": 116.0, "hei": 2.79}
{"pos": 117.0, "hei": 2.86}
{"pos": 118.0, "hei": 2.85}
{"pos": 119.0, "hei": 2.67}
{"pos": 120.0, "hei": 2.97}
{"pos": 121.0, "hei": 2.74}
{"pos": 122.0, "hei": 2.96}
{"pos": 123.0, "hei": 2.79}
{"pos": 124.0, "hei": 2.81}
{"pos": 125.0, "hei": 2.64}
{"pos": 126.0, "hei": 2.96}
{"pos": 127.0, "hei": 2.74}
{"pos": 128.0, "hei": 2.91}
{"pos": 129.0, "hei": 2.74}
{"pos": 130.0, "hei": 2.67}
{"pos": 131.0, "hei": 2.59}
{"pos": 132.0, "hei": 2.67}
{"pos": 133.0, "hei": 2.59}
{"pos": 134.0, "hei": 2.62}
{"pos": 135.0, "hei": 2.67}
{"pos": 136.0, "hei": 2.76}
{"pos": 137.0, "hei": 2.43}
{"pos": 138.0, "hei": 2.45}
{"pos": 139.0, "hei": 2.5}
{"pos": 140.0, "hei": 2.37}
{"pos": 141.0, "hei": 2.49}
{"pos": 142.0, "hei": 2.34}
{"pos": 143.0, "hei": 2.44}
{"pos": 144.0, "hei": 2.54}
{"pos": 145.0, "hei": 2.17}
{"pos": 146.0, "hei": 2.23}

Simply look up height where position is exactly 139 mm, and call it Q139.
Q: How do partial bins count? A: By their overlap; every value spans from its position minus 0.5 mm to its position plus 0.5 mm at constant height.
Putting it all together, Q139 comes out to 2.5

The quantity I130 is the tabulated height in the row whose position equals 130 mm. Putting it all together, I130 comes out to 2.67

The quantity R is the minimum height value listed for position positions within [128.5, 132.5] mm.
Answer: 2.59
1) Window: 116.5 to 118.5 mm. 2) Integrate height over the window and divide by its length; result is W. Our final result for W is 2.85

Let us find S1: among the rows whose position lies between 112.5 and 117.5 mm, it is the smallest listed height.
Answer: 2.74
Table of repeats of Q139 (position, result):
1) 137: 2.43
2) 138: 2.45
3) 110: 2.86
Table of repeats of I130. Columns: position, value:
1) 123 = 2.79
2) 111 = 3.01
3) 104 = 2.87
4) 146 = 2.23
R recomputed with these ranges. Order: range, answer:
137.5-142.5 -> 2.34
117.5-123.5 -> 2.67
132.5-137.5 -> 2.43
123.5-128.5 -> 2.64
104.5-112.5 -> 2.86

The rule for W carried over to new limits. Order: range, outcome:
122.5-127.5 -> 2.79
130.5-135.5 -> 2.63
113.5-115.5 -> 2.91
